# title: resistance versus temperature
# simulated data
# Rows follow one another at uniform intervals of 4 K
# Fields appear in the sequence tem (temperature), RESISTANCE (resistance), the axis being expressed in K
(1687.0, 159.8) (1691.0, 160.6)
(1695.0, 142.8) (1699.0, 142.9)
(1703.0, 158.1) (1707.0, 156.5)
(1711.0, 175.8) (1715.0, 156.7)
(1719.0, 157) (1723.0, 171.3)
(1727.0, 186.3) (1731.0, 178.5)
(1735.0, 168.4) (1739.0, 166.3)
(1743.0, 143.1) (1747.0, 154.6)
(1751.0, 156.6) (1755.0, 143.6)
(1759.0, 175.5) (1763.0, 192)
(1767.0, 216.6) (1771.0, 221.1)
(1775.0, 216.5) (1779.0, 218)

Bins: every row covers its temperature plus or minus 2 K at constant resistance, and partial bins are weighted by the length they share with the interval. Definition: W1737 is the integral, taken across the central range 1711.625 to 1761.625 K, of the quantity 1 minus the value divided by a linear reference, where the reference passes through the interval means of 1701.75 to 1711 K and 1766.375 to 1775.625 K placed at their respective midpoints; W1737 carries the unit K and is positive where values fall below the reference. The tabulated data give 6.2 K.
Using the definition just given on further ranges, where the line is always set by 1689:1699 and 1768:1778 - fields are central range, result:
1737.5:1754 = 3.4 K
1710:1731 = 0.4 K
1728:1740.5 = 0.8 K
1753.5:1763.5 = 1.8 K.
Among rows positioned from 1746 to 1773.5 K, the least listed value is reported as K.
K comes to 143.6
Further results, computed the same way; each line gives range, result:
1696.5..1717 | 142.9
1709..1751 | 143.1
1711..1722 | 156.7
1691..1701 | 142.8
